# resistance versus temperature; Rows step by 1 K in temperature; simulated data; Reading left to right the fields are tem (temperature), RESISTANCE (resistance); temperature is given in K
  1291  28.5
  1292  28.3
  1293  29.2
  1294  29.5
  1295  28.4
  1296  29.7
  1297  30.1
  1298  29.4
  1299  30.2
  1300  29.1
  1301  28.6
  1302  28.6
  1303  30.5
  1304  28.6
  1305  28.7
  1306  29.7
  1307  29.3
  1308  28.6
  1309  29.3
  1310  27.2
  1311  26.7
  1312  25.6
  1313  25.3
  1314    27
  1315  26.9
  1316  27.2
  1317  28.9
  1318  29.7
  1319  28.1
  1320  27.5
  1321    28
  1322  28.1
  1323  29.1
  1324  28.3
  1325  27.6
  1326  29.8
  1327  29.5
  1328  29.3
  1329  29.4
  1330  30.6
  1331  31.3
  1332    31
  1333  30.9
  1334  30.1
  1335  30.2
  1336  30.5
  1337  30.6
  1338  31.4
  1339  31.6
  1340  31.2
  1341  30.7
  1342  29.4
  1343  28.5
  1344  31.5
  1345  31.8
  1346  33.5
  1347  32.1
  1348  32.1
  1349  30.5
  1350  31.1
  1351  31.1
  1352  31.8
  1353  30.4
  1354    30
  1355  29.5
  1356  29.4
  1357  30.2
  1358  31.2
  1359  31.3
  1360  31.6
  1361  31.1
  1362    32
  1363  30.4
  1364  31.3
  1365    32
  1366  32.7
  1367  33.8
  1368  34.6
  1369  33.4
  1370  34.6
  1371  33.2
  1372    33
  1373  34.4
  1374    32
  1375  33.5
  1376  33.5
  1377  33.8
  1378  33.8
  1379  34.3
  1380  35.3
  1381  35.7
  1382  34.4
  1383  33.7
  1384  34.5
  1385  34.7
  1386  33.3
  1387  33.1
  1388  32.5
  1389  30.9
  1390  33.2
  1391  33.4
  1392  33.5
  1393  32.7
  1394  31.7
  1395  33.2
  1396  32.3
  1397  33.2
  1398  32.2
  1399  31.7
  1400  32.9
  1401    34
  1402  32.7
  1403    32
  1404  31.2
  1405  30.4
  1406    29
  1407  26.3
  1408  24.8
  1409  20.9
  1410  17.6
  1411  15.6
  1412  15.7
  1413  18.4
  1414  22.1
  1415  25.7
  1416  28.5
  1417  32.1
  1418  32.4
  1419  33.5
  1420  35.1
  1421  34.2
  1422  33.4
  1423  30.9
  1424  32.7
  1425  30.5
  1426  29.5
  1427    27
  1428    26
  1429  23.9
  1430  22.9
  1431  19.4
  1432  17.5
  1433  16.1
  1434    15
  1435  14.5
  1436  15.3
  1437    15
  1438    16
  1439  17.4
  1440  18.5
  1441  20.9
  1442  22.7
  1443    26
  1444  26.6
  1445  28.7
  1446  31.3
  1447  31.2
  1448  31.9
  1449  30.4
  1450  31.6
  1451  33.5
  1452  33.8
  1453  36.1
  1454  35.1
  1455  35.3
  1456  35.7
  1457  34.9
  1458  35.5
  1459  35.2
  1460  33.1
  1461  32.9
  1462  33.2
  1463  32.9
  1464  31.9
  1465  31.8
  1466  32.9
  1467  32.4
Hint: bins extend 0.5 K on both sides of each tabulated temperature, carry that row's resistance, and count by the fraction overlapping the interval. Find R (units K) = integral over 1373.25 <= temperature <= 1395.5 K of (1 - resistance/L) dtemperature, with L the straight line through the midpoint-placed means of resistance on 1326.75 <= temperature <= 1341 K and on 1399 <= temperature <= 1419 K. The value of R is -4.4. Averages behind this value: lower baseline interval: 30.6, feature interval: 33.5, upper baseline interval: 26.7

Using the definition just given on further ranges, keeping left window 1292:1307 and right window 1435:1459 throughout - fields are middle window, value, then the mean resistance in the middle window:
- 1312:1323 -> 0.6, 27.6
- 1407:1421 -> 1.5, 25.2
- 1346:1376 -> -3.4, 31.9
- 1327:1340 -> -0.7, 30.6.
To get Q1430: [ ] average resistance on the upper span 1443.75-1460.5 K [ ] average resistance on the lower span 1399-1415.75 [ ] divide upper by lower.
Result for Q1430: 1.28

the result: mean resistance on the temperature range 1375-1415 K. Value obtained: 30.3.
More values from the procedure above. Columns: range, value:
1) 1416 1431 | 29.9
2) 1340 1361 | 30.9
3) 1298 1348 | 29.4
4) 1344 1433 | 30.5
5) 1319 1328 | 28.5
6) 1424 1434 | 23.7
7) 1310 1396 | 31.2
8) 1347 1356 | 30.8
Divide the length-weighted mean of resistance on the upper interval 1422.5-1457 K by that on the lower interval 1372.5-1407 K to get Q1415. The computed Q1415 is 0.79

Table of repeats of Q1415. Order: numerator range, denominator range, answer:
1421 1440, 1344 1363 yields 0.73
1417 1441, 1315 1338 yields 0.83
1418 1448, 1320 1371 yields 0.80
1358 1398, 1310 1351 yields 1.12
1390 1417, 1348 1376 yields 0.89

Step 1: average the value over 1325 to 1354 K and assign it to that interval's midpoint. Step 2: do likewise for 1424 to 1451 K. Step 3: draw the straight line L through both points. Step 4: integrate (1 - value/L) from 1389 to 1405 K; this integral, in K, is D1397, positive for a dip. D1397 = -3.59 K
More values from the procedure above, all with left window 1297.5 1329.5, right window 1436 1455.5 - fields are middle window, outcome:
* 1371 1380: -1.9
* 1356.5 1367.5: -1.4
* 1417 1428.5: -1.7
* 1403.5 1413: 1.5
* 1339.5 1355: -1.6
